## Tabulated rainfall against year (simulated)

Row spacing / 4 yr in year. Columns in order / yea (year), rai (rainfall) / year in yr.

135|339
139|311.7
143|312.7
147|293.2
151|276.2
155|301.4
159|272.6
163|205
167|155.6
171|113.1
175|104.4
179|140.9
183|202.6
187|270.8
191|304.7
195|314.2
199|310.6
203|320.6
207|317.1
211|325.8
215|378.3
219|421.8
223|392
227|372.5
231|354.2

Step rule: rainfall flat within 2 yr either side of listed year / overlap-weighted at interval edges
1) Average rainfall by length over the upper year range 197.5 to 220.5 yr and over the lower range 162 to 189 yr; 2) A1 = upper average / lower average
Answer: 2.0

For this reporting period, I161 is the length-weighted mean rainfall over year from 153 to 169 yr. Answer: 234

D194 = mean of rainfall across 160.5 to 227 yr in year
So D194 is 271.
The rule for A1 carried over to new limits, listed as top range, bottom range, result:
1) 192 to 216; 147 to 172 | 1.41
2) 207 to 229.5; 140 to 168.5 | 1.41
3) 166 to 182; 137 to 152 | 0.44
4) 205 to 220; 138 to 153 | 1.20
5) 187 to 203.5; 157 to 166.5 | 1.36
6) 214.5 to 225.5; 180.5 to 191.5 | 1.61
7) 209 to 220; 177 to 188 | 1.87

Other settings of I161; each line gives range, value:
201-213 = 321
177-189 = 205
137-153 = 298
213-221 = 400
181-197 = 273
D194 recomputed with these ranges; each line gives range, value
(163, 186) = 154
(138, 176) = 236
